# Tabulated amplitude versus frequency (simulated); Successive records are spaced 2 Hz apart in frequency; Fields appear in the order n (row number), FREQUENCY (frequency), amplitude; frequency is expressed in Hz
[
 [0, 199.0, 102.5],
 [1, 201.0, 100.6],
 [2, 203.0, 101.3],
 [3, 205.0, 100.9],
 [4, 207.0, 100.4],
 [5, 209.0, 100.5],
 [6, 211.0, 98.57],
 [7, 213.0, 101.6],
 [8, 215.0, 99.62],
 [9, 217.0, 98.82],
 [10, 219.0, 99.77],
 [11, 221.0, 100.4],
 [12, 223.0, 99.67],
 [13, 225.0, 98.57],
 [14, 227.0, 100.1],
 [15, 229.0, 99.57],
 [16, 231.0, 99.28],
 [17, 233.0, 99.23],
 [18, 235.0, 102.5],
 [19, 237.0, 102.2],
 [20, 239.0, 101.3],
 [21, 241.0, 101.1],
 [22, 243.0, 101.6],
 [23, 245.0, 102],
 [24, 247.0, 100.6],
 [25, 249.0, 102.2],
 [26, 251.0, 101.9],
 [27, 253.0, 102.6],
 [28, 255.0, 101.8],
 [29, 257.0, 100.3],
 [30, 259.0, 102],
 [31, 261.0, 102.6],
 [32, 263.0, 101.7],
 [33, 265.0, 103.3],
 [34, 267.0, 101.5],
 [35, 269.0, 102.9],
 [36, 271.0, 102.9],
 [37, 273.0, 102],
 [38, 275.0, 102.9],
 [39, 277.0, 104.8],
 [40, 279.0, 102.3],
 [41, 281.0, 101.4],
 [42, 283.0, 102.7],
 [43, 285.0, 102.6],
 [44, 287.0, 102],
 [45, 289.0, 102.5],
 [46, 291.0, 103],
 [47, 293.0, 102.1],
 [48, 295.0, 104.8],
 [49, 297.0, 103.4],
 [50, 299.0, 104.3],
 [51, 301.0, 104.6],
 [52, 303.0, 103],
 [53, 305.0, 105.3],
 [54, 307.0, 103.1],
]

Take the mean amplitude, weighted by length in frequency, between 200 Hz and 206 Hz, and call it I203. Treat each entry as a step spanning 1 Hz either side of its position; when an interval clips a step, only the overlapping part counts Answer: 101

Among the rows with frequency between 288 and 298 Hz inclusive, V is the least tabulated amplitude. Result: 102.1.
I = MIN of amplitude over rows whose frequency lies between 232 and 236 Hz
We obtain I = 99.23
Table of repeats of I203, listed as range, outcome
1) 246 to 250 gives 101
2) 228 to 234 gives 99.4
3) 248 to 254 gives 102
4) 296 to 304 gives 104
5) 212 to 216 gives 101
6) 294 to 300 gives 104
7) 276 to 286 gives 103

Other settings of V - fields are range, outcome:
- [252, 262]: 100.3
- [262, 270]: 101.5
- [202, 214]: 98.57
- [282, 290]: 102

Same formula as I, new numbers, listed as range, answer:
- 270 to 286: 101.4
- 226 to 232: 99.28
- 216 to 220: 98.82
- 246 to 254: 100.6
